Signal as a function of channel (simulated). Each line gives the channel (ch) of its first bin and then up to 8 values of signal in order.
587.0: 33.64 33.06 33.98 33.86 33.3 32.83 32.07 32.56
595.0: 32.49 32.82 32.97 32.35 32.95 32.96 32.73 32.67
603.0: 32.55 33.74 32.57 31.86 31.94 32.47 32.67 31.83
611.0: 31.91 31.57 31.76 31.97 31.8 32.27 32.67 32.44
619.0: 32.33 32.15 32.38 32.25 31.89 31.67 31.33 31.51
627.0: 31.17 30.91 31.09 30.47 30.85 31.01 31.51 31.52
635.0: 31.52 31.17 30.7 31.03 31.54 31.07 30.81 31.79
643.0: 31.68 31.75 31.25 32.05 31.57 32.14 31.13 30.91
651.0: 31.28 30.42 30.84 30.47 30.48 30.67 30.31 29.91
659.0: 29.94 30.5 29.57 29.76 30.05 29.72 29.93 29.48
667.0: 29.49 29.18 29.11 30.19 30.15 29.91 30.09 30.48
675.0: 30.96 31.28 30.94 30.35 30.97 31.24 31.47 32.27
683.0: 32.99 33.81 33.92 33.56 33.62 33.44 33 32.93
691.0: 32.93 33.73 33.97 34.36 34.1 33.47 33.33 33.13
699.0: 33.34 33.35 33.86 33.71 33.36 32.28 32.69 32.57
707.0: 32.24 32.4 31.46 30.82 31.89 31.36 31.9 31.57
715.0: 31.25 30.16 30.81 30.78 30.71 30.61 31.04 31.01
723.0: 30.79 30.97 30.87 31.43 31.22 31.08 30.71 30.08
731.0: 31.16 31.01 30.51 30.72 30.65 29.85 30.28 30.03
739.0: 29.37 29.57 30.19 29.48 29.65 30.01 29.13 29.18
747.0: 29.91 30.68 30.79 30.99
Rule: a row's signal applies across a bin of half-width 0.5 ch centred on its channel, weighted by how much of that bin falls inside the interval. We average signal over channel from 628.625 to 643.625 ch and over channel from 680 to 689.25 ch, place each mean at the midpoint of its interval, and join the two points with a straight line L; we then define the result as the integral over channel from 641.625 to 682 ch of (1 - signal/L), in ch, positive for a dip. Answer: 1.9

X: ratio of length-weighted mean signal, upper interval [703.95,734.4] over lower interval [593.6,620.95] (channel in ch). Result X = 1.0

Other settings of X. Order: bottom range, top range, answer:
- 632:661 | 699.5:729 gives 1.02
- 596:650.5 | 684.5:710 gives 1.04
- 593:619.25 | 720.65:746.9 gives 0.94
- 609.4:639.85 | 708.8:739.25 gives 0.98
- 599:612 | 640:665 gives 0.95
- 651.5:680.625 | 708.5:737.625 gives 1.02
